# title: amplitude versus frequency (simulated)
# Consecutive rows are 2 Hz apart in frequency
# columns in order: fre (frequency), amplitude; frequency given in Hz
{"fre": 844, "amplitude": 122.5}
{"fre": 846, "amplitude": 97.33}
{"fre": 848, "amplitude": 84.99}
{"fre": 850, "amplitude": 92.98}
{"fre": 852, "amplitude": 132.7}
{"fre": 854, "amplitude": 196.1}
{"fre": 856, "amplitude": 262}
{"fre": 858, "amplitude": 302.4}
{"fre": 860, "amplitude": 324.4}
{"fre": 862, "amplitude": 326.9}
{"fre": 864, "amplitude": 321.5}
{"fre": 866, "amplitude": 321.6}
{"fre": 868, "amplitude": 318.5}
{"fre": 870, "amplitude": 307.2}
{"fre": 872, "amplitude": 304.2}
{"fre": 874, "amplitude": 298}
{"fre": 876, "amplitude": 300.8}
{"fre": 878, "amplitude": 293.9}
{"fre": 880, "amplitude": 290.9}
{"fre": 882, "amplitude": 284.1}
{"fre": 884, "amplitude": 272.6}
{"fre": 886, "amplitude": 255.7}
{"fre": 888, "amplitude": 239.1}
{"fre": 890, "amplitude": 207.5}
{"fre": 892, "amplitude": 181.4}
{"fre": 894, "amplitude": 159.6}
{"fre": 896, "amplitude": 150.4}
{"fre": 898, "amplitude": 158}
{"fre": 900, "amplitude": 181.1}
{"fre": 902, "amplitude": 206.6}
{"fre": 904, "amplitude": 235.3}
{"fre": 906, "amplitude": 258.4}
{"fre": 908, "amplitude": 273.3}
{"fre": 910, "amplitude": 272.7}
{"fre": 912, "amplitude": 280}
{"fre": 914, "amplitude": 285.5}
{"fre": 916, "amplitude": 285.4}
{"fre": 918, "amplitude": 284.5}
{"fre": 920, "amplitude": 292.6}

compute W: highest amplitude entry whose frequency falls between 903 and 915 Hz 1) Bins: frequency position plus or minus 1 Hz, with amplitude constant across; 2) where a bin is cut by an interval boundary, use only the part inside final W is 285.5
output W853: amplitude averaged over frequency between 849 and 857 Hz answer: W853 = 171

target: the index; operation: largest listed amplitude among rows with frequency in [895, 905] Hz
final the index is 235.3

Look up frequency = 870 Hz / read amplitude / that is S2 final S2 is 307.2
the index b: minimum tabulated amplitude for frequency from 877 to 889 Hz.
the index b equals 239.1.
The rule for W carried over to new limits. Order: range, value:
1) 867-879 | 318.5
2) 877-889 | 293.9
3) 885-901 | 255.7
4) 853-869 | 326.9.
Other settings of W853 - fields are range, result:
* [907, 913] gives 275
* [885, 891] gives 234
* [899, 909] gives 231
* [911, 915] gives 283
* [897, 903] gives 182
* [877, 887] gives 279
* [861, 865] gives 324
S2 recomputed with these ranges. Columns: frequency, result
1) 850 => 92.98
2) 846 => 97.33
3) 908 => 273.3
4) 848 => 84.99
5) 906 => 258.4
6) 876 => 300.8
